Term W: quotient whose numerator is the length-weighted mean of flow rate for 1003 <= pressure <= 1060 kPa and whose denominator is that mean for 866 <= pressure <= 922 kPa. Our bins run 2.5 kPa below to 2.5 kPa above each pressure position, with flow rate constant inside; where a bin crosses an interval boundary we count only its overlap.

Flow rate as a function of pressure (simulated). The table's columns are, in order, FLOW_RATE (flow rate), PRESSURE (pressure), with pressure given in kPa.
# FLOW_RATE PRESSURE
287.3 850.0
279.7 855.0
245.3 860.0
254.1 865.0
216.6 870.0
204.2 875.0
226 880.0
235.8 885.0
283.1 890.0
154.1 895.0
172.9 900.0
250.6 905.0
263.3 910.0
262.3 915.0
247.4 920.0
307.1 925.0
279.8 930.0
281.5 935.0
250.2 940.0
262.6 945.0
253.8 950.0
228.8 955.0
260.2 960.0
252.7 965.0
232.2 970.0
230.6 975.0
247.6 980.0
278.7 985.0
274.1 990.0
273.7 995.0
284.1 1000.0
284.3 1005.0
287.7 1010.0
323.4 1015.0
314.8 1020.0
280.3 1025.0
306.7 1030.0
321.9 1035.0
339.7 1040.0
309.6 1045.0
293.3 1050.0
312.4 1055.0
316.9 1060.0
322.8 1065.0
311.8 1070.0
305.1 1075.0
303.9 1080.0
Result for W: 1.34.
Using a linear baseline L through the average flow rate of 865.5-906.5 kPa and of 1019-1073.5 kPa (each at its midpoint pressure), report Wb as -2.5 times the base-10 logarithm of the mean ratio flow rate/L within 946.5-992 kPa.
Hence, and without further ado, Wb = 0.07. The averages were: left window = 219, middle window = 251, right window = 312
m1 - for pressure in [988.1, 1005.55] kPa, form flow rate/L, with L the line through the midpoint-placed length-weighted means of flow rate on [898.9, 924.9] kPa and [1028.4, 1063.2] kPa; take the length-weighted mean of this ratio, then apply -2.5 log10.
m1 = 0.046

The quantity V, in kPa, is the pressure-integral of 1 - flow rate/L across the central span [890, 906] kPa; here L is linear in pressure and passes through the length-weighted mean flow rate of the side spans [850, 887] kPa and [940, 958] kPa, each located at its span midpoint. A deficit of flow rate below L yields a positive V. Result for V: 2.79 kPa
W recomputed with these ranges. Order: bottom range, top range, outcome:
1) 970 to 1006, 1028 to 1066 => 1.19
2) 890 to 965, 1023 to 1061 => 1.24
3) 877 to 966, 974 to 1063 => 1.19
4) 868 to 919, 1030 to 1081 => 1.38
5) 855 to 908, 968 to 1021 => 1.21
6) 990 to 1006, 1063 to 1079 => 1.12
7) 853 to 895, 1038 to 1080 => 1.32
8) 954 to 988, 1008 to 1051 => 1.25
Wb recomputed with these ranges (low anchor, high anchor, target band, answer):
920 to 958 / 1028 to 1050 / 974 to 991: 0.115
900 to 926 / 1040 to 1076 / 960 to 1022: 0.052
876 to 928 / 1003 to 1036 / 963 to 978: 0.159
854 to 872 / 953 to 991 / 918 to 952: -0.086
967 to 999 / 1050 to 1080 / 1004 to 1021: -0.098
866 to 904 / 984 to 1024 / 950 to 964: 0.060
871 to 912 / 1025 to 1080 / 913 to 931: -0.144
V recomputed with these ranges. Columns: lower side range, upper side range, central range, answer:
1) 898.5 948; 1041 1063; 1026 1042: -0.8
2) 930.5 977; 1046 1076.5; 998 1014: -0.5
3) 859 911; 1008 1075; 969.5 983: 1.8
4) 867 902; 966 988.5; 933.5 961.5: -2.1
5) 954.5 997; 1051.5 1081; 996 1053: -3.7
